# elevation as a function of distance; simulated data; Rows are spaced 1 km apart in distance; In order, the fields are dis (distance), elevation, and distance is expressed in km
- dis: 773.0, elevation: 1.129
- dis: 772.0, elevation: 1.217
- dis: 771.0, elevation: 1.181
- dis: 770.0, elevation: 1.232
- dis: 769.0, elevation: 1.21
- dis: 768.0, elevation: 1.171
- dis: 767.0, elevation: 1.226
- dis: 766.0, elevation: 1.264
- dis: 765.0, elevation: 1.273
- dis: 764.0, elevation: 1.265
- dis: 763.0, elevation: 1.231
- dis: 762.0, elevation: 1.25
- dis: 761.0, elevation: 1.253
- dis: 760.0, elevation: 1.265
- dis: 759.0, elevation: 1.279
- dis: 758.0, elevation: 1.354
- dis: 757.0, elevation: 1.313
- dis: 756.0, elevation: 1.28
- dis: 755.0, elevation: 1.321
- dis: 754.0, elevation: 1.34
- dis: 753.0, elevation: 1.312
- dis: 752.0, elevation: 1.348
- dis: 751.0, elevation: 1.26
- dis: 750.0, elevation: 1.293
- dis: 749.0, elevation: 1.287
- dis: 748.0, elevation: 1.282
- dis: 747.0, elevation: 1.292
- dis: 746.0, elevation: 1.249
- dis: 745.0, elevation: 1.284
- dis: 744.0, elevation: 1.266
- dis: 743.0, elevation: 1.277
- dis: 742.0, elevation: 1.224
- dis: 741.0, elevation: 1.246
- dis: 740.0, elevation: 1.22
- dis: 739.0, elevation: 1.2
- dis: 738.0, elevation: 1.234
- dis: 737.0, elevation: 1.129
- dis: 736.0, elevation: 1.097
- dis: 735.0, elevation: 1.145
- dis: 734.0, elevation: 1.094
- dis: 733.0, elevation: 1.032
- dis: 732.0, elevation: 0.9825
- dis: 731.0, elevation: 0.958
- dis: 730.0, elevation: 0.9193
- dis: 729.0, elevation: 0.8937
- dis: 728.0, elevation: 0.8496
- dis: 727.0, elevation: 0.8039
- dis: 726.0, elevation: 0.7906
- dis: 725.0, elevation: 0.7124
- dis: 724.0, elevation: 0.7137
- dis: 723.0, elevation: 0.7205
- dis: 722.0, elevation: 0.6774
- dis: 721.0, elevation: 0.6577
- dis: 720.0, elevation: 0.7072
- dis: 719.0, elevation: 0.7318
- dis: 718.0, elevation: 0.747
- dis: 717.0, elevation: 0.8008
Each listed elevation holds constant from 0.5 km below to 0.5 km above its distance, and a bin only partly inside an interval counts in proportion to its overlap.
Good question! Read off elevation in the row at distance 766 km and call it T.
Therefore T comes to 1.264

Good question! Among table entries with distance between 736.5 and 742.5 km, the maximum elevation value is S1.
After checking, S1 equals 1.246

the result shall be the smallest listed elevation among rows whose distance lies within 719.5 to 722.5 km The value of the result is 0.6577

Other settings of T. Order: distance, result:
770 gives 1.232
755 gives 1.321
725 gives 0.7124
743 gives 1.277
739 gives 1.2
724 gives 0.7137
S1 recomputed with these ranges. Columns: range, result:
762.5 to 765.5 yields 1.273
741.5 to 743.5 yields 1.277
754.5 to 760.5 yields 1.354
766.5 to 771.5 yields 1.232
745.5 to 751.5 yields 1.293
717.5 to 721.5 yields 0.747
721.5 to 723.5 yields 0.7205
